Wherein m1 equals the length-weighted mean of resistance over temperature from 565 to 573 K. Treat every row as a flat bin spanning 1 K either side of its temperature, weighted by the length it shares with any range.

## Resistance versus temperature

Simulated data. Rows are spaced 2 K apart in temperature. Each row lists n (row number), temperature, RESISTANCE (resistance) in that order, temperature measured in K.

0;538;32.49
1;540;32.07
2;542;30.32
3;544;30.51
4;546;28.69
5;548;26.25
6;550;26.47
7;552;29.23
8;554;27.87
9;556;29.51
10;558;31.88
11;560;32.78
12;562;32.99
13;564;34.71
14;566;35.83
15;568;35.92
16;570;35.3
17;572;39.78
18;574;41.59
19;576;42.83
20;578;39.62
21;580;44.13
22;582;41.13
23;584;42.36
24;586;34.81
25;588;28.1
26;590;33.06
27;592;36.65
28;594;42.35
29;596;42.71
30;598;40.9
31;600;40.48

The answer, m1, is 36.7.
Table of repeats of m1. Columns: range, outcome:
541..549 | 28.9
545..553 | 27.7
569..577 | 39.9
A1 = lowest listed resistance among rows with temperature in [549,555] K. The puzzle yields 26.47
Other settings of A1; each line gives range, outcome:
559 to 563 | 32.78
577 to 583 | 39.62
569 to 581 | 35.3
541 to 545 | 30.32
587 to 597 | 28.1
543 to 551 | 26.25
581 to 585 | 41.13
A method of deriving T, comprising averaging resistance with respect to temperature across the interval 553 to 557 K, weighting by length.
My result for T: 28.7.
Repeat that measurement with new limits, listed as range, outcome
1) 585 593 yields 33.2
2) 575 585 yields 42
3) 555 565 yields 32.4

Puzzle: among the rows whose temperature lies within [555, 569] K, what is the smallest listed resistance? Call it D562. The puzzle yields 29.51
